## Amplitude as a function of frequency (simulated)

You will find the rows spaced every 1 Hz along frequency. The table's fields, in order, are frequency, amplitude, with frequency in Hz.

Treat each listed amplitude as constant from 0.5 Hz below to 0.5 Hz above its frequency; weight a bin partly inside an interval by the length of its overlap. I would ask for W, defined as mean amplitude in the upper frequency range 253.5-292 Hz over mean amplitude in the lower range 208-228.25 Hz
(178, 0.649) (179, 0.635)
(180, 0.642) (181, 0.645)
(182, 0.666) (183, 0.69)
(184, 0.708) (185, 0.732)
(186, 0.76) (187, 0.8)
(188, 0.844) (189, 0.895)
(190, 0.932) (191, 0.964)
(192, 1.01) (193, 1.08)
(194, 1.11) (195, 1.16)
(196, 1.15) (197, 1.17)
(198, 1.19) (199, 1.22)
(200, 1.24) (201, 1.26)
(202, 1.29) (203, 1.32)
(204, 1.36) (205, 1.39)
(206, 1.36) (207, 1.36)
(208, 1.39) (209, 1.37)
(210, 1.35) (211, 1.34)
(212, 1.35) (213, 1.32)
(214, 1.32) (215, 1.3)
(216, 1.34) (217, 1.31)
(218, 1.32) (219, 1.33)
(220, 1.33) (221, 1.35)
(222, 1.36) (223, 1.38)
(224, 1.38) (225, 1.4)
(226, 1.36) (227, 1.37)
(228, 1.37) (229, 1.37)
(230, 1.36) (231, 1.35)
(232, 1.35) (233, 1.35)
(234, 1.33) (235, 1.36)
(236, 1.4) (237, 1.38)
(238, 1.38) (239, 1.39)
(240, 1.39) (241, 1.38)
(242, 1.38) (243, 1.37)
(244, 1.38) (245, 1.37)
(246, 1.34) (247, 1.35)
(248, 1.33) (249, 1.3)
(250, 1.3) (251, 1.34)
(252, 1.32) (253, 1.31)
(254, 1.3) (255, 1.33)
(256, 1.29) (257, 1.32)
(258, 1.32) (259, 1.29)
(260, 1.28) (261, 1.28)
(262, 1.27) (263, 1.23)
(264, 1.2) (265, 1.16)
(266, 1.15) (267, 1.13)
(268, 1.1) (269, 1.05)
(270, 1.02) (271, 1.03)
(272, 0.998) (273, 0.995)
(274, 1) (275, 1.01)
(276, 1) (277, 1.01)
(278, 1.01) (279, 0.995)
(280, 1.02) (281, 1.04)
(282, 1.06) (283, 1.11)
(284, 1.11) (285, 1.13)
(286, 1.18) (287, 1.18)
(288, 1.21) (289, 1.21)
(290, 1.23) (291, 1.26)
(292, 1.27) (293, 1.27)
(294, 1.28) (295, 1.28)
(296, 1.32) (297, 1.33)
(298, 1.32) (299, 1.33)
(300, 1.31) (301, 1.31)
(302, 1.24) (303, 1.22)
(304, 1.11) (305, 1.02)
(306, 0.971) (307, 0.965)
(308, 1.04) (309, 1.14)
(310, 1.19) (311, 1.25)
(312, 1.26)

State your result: 0.85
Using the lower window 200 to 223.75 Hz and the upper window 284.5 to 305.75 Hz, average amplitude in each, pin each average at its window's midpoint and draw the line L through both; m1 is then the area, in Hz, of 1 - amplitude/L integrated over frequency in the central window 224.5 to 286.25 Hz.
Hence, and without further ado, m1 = 2.3 Hz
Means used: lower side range 1.34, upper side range 1.24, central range 1.24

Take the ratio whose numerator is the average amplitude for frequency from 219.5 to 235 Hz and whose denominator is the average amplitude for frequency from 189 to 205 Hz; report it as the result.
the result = 1.17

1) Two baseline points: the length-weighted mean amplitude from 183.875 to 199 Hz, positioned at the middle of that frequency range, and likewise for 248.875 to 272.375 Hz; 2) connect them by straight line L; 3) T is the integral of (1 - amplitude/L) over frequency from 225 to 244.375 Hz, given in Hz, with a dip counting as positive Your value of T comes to -4.1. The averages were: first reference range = 0.982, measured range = 1.37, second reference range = 1.22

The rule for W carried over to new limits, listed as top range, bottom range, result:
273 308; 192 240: 0.87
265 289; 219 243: 0.78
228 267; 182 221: 1.14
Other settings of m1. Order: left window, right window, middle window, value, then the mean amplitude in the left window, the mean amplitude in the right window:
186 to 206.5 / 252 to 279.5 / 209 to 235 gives -4.81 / 1.13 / 1.15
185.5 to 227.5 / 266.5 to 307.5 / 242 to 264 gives -2.53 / 1.23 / 1.14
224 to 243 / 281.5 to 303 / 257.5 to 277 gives 2.48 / 1.37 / 1.23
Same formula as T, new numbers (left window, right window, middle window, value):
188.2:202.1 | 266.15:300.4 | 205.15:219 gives -2.82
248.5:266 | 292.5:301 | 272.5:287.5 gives 2.76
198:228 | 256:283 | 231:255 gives -2.61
